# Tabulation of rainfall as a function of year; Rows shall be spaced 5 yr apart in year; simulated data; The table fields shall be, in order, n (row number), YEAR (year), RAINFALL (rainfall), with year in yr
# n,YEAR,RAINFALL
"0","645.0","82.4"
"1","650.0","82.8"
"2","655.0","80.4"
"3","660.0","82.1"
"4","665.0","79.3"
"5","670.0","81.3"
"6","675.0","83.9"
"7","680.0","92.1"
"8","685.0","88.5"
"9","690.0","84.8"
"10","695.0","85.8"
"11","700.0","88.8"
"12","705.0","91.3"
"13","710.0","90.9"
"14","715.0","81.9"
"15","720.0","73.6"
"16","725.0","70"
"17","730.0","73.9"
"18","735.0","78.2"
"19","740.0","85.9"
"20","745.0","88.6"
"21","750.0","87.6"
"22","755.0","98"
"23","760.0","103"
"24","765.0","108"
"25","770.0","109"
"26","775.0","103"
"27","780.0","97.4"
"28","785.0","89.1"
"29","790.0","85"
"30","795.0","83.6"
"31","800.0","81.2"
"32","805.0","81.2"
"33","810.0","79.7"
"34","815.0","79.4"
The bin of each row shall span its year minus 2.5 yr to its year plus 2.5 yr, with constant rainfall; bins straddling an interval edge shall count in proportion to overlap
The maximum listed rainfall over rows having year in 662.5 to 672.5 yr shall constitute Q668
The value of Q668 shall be 81.3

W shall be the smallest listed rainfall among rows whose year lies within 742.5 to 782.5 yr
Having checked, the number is 87.6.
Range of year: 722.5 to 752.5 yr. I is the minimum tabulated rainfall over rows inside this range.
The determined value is 70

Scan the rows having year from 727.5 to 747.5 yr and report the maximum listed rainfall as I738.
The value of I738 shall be 88.6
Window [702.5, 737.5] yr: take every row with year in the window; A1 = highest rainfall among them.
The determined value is 91.3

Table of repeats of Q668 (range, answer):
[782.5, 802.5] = 89.1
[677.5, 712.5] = 92.1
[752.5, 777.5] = 109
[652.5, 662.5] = 82.1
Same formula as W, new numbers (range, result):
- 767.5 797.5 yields 83.6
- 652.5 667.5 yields 79.3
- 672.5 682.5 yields 83.9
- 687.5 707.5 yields 84.8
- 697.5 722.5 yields 73.6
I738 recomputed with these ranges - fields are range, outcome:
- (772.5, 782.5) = 103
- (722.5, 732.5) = 73.9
